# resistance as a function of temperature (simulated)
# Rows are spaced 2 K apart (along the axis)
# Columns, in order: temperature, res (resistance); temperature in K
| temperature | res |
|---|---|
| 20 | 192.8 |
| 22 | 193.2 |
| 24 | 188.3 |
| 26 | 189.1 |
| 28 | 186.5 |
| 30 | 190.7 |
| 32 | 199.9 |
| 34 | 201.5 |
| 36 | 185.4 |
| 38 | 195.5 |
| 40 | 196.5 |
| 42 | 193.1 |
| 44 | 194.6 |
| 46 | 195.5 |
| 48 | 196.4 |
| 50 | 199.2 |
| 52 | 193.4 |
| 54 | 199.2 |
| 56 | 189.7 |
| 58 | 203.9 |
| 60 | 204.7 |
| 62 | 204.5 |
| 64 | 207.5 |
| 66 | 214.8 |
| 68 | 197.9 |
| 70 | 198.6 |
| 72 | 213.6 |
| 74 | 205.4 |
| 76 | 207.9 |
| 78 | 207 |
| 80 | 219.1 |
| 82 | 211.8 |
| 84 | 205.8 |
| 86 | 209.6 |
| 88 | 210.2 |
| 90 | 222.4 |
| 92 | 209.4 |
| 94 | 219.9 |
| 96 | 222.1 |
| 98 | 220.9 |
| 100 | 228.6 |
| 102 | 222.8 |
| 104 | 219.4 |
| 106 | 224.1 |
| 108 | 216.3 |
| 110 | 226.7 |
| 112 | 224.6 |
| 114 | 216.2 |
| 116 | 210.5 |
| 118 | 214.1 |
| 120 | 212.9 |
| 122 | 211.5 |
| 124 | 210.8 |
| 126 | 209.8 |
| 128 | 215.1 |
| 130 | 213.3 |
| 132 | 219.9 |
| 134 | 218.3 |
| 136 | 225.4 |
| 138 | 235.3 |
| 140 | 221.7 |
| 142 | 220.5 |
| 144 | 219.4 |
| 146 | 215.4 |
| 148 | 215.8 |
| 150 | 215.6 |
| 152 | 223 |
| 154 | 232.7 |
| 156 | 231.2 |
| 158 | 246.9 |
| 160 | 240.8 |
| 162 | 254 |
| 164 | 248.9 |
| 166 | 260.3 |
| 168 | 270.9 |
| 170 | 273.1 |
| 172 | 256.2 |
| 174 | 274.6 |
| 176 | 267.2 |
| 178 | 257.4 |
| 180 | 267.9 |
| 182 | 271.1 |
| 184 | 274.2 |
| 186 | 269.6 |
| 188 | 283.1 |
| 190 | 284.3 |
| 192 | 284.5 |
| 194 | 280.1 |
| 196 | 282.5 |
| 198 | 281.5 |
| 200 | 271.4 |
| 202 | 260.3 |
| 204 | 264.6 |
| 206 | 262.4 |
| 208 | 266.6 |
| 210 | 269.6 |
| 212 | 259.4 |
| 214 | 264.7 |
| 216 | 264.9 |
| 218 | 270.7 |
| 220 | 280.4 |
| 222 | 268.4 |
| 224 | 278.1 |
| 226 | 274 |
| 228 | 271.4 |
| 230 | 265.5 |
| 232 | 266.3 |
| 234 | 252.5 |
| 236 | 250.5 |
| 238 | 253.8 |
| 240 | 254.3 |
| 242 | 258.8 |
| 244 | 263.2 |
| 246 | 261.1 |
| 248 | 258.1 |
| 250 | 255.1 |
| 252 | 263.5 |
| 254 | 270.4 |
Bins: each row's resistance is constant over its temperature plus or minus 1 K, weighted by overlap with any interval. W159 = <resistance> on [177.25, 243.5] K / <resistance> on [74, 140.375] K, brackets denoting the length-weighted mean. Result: 1.2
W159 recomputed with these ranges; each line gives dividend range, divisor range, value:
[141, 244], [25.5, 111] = 1.26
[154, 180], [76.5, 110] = 1.18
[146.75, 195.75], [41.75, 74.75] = 1.28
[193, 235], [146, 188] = 1.07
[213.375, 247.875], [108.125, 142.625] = 1.21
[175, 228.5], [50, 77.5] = 1.34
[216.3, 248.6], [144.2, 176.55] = 1.08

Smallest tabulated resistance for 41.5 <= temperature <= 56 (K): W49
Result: 189.7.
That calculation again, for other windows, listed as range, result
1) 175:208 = 257.4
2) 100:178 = 209.8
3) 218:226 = 268.4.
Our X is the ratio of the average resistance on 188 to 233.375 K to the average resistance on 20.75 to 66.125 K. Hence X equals 1.4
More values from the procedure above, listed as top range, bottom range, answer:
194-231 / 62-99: 1.28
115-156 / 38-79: 1.09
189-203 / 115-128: 1.31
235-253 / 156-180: 1.00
